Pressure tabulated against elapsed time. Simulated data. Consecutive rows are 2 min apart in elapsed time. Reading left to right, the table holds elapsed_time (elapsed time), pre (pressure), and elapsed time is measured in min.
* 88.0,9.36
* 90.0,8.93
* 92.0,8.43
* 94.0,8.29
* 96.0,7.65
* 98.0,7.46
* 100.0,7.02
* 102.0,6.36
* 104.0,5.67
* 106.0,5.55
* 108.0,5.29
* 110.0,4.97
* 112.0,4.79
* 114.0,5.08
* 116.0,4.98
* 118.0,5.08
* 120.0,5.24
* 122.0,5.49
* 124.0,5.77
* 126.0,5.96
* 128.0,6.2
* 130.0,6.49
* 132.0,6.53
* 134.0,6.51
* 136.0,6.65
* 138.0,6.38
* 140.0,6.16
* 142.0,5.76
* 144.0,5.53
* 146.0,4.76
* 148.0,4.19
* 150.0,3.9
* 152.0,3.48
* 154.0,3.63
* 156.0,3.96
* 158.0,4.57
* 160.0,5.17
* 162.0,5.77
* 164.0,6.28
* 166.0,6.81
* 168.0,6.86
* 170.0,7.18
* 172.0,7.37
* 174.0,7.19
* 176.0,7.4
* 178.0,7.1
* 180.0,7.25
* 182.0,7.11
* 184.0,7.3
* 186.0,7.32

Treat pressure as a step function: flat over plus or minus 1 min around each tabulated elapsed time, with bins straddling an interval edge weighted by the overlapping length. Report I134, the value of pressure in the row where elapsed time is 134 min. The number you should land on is 6.51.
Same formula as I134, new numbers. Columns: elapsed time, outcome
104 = 5.67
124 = 5.77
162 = 5.77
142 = 5.76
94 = 8.29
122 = 5.49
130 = 6.49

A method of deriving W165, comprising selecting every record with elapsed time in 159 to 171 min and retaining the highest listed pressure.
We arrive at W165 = 7.18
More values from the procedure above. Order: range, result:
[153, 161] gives 5.17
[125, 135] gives 6.53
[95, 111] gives 7.65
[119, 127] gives 5.96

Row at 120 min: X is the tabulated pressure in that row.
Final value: 5.24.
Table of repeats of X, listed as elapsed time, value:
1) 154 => 3.63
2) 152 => 3.48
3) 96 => 7.65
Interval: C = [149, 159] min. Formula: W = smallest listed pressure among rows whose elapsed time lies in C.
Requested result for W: 3.48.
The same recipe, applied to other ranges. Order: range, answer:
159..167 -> 5.17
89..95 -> 8.29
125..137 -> 5.96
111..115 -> 4.79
